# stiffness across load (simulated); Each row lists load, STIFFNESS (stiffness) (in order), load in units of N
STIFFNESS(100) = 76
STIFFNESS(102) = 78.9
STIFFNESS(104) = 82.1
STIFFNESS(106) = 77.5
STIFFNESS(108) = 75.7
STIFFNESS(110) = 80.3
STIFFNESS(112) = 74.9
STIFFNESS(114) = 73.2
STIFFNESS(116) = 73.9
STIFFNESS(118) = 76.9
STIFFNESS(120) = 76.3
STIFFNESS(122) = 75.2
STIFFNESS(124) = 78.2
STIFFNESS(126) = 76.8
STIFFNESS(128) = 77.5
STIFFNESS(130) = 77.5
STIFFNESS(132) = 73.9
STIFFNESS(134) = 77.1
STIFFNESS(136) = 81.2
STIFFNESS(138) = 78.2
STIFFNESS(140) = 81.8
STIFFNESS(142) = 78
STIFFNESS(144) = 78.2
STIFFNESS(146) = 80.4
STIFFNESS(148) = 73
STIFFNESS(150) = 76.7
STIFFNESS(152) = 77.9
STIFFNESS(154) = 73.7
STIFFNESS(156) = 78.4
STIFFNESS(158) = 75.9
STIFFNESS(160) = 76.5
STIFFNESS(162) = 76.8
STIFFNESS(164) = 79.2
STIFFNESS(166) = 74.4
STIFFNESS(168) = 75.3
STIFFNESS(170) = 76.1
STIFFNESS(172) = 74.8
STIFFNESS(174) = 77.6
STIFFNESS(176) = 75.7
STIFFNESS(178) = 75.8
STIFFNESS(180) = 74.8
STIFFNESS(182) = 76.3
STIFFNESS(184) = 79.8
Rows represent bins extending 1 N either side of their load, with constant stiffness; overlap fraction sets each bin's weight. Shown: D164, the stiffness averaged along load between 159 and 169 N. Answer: 76.4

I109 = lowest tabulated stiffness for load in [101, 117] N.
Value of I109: 73.2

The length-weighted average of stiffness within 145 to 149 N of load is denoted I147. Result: 76.7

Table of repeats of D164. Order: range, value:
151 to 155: 75.8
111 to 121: 75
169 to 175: 76.2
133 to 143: 79.3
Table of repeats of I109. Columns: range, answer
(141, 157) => 73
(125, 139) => 73.9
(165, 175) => 74.4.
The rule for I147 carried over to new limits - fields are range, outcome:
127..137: 77.4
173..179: 76.4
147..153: 75.9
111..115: 74.1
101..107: 79.5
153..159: 76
